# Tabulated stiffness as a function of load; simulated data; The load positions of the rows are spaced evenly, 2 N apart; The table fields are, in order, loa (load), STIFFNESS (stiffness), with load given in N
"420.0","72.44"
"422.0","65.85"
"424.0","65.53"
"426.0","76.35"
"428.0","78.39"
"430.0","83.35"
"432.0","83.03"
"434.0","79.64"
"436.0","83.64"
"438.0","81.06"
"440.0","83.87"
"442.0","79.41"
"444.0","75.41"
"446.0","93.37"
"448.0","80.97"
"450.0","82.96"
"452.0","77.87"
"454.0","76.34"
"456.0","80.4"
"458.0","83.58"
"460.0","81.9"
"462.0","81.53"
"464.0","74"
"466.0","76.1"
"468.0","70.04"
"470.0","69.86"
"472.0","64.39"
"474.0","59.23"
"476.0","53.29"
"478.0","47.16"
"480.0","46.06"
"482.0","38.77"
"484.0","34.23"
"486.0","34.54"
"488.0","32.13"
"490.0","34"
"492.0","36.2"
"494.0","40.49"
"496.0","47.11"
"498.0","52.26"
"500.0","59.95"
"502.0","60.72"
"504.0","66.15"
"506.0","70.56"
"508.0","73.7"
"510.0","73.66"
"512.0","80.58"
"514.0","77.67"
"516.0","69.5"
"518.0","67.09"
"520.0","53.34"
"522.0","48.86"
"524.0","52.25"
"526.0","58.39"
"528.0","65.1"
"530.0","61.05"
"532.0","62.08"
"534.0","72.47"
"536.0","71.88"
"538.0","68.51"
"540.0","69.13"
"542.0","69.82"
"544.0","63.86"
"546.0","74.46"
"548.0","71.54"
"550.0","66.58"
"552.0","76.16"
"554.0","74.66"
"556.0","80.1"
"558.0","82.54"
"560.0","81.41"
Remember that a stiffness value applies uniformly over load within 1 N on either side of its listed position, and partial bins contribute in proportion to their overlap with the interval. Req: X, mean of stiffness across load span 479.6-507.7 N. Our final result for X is 47.3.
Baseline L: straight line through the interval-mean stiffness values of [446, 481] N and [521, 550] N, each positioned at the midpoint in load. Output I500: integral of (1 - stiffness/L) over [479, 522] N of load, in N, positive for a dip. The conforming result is 8.5 N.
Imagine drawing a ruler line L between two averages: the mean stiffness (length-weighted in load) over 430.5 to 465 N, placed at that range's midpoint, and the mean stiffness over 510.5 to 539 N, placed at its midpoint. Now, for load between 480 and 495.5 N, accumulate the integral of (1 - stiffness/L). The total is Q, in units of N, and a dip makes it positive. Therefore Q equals 7.7 N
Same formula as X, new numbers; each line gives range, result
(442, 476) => 76.1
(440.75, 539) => 63.7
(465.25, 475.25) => 67.4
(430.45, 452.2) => 82.1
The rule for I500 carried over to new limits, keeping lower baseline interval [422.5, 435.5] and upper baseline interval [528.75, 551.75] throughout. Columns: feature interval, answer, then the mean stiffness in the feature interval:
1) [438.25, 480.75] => 0.9 N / 73.5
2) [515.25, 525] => 1.7 N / 57.9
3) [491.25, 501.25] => 3.4 N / 47.8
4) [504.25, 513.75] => -0.4 N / 74.2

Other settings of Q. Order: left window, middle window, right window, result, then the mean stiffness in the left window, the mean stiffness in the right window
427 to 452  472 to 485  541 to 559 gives 5.1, 81.9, 73.3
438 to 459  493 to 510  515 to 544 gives 2.4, 81.4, 63.5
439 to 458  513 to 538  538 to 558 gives 3.6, 81.3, 72.2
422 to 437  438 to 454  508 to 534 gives -1.3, 77.7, 64.8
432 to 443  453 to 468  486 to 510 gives -1.7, 81.7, 52.3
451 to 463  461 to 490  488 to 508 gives 5.8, 80.3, 52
